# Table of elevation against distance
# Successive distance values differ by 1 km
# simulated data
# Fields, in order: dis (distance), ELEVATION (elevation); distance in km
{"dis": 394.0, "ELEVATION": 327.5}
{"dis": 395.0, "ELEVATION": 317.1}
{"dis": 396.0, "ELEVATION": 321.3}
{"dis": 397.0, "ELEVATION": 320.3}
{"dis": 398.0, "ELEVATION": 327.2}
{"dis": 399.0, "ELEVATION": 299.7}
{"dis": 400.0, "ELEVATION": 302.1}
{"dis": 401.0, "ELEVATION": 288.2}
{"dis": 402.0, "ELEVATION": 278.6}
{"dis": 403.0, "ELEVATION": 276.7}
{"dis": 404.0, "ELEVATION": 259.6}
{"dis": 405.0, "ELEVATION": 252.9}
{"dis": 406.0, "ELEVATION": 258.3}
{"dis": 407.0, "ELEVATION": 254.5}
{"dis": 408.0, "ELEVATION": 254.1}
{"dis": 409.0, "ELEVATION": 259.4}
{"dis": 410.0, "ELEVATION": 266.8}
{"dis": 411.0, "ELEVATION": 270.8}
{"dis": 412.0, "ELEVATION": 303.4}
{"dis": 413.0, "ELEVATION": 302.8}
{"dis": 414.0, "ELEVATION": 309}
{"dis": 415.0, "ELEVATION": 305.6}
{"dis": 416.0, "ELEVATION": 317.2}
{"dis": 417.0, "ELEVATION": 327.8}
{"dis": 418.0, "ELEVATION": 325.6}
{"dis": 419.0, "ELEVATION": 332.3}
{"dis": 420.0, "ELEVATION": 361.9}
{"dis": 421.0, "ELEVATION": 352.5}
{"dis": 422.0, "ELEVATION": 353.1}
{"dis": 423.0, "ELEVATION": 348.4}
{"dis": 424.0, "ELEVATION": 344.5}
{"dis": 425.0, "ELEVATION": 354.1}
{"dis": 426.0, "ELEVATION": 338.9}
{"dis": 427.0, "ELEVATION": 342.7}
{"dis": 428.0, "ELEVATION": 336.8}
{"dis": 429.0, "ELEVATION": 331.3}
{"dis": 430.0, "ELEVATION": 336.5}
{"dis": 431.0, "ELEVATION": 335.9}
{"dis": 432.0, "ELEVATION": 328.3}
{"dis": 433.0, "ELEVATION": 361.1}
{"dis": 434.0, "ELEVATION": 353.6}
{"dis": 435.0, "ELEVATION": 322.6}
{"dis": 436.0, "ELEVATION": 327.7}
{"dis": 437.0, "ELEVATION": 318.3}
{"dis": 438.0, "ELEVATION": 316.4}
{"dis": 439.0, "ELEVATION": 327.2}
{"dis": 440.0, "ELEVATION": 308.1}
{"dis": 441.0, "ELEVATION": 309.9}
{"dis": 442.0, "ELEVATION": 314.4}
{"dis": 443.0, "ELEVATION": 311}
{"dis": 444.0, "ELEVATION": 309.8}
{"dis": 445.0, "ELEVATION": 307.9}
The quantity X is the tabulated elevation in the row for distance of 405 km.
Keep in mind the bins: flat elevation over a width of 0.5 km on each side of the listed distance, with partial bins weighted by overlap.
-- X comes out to 252.9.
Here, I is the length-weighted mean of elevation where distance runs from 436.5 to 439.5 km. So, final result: 321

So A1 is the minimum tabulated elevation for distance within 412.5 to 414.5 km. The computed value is 302.8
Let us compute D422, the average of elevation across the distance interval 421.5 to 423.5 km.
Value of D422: 351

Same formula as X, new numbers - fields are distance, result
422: 353.1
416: 317.2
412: 303.4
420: 361.9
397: 320.3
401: 288.2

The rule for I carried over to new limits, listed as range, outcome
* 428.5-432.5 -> 333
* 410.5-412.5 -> 287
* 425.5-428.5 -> 339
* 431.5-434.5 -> 348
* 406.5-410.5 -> 259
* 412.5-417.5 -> 312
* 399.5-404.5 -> 281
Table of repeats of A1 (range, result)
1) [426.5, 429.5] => 331.3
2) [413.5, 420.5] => 305.6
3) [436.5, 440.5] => 308.1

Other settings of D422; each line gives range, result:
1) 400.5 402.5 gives 283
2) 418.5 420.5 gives 347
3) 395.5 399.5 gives 317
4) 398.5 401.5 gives 297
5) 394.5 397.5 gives 320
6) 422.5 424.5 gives 346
